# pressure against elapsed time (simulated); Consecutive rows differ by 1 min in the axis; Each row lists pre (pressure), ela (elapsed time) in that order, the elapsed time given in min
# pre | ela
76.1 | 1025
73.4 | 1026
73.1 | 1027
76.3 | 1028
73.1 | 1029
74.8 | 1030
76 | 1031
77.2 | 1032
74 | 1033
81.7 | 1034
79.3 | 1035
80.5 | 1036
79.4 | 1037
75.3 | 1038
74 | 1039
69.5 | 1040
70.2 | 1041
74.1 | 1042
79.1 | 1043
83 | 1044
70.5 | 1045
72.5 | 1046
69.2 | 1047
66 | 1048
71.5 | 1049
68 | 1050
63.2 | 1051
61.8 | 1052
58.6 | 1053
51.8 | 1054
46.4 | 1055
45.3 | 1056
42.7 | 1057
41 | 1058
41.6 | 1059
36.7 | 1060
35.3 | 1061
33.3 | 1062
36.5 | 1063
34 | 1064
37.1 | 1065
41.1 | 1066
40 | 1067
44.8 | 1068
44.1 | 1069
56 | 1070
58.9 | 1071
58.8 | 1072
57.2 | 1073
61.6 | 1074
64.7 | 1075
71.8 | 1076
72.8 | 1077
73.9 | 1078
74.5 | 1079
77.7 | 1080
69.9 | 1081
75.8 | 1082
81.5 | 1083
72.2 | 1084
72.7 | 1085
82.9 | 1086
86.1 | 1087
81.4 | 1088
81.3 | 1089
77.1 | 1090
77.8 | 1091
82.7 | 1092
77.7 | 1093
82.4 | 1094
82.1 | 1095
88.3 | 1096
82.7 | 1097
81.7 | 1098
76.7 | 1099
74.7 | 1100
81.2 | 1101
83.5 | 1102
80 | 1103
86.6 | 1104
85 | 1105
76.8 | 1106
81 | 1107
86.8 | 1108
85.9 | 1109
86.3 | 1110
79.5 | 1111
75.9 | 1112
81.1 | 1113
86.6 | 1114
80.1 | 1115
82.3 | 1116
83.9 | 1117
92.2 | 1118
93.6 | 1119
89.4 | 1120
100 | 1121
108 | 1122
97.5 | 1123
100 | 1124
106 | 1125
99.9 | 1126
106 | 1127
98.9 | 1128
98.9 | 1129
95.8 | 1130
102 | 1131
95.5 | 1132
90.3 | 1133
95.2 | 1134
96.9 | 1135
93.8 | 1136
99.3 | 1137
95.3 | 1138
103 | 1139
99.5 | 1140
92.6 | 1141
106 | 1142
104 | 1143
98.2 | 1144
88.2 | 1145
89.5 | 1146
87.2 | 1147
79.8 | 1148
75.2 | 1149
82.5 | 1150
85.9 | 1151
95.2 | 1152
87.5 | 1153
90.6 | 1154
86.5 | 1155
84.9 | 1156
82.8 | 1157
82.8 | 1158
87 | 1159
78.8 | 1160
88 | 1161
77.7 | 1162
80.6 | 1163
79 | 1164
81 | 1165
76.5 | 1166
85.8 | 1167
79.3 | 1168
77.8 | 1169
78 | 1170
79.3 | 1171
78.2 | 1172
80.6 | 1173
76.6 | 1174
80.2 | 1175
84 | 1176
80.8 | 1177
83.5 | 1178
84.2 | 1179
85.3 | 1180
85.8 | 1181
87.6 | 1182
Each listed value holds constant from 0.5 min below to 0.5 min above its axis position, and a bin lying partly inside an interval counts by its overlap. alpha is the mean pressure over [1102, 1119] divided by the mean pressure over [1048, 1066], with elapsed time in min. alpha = 1.7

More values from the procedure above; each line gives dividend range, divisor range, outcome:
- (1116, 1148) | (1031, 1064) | 1.54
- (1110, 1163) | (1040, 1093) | 1.47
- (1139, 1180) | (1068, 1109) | 1.13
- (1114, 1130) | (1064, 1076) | 1.86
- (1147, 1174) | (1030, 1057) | 1.18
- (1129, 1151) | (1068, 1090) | 1.34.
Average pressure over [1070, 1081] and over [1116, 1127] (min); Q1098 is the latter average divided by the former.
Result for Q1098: 1.45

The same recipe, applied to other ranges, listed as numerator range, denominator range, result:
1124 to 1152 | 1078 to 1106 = 1.19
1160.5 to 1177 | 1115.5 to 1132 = 0.83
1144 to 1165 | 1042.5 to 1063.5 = 1.52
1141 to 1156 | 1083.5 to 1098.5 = 1.11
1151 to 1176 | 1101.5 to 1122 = 0.96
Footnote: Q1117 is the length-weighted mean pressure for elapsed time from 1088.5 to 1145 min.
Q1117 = 89.7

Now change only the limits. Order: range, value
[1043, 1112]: 67.3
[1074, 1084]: 73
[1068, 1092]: 70.6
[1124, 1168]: 90.9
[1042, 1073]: 53.4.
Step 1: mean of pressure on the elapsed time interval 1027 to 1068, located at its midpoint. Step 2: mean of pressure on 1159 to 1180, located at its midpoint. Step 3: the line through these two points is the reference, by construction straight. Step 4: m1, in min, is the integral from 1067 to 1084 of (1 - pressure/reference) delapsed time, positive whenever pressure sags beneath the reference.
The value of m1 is 0.3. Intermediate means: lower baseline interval 61.5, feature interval 64.7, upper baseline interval 80.8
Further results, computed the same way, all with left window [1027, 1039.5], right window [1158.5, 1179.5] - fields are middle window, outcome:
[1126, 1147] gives -4.6 min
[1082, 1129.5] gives -4.1 min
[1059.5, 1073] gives 6.0 min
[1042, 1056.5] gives 2.3 min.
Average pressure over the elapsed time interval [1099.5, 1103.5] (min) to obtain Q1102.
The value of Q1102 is 79.8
